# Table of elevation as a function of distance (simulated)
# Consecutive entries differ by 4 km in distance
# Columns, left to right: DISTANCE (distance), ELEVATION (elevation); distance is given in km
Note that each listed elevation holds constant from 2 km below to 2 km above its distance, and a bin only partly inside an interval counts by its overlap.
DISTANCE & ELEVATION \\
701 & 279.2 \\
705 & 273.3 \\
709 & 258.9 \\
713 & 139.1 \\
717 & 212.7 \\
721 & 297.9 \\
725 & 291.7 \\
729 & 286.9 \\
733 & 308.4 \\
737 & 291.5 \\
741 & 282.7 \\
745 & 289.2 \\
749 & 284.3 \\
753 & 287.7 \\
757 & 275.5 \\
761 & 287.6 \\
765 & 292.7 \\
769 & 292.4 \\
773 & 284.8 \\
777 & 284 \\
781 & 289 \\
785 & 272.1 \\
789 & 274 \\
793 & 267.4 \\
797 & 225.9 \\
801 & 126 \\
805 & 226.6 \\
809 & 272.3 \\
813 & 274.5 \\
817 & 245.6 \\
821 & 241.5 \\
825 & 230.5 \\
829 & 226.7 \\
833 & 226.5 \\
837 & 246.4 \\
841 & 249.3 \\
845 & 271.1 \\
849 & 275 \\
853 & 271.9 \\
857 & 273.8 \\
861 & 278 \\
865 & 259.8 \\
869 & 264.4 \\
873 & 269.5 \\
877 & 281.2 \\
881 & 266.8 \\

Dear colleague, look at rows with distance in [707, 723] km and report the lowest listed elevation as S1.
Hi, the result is 139.1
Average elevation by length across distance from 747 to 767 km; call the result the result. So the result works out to 286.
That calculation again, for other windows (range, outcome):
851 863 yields 275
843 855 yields 273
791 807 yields 211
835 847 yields 256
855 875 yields 269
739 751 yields 285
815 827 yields 239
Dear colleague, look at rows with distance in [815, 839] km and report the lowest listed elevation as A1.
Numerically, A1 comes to 226.5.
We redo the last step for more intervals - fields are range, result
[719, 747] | 282.7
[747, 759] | 275.5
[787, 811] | 126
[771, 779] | 284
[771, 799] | 225.9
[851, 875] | 259.8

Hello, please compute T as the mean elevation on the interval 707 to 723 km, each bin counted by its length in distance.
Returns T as 227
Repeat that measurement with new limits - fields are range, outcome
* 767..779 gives 287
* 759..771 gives 291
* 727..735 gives 298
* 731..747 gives 293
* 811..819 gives 260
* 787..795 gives 271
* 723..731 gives 289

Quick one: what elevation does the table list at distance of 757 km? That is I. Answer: 275.5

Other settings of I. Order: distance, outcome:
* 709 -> 258.9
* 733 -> 308.4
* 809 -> 272.3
